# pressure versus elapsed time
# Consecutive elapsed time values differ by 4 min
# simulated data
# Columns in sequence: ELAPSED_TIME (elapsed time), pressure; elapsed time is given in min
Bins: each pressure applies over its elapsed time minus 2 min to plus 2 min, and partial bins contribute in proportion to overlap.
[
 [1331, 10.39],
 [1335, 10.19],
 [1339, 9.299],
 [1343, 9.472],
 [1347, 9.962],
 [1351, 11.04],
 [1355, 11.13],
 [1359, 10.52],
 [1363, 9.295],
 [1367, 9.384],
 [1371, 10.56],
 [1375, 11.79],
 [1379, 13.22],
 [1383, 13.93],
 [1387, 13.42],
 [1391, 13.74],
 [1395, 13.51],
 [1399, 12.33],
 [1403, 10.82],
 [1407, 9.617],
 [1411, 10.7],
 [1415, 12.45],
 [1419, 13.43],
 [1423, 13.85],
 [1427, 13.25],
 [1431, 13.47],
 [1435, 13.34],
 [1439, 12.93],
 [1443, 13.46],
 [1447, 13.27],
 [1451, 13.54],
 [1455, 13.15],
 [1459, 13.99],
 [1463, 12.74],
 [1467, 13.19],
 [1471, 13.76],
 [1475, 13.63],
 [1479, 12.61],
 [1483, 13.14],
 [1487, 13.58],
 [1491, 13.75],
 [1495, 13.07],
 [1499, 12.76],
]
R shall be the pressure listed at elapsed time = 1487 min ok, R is 13.58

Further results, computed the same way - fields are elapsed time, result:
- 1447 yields 13.27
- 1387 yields 13.42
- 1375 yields 11.79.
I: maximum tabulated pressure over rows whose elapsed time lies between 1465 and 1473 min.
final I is 13.76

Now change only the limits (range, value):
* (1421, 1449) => 13.85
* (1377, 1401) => 13.93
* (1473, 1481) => 13.63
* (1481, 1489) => 13.58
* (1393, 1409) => 13.51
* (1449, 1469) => 13.99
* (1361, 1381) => 13.22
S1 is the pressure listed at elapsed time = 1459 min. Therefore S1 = 13.99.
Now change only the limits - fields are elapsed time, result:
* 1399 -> 12.33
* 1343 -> 9.472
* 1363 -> 9.295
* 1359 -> 10.52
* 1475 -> 13.63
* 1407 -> 9.617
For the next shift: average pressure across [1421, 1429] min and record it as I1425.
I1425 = 13.6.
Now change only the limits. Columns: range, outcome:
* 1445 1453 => 13.4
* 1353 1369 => 10.1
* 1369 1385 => 12.4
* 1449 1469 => 13.3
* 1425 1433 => 13.4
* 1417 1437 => 13.5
